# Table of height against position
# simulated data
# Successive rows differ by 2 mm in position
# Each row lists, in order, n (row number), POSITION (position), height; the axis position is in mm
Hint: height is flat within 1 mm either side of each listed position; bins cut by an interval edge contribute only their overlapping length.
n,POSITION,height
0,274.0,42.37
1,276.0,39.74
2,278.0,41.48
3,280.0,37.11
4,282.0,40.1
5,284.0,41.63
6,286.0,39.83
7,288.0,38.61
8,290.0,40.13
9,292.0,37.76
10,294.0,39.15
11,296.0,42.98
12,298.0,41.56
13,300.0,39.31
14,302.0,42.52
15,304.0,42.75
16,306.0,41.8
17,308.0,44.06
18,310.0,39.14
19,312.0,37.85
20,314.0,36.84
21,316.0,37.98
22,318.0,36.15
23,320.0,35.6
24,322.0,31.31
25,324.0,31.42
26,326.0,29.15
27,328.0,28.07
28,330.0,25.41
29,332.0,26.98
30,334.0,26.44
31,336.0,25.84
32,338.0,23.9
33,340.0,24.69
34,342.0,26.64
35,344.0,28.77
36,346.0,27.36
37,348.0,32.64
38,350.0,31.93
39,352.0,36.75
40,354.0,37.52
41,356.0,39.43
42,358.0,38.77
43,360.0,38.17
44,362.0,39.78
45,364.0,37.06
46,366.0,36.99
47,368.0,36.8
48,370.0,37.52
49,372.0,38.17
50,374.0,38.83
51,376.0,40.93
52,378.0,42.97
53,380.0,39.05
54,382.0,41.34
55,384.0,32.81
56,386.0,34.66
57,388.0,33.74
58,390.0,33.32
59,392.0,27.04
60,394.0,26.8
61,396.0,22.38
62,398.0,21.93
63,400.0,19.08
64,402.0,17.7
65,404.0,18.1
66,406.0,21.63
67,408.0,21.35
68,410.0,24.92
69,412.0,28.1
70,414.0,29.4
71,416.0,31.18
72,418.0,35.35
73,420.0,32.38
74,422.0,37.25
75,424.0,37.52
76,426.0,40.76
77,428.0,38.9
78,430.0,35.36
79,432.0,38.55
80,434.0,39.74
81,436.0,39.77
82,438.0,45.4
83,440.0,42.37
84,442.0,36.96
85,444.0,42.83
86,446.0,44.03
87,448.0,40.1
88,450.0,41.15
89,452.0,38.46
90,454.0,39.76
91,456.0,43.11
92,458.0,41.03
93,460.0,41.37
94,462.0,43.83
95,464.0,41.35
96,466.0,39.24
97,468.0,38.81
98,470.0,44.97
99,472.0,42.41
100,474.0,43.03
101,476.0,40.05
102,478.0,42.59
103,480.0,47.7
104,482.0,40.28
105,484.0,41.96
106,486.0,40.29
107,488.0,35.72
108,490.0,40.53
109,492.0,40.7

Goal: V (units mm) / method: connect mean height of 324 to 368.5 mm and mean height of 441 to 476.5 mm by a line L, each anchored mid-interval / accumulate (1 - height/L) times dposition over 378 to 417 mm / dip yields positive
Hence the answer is 8.6 mm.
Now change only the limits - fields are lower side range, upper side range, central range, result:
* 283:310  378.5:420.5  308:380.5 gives 1.3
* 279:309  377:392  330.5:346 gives 4.9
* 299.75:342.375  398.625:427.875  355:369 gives -3.1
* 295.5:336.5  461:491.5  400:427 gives 7.3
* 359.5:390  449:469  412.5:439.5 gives 1.8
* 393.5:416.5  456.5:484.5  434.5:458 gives -4.2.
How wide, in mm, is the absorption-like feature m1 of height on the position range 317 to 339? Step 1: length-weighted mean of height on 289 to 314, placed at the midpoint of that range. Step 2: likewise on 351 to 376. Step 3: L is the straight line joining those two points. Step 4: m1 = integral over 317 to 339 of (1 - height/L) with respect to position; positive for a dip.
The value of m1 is 5.8 mm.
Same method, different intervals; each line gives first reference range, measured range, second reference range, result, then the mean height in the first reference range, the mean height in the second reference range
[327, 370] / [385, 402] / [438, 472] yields 4.3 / 32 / 41.4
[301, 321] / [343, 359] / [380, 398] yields 0.5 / 39.5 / 31.4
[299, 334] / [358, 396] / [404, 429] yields -3.9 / 35.4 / 31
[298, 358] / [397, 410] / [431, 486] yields 6.1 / 33.6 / 41.5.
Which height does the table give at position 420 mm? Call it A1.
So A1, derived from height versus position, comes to 32.38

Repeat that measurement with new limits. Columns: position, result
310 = 39.14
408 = 21.35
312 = 37.85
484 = 41.96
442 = 36.96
